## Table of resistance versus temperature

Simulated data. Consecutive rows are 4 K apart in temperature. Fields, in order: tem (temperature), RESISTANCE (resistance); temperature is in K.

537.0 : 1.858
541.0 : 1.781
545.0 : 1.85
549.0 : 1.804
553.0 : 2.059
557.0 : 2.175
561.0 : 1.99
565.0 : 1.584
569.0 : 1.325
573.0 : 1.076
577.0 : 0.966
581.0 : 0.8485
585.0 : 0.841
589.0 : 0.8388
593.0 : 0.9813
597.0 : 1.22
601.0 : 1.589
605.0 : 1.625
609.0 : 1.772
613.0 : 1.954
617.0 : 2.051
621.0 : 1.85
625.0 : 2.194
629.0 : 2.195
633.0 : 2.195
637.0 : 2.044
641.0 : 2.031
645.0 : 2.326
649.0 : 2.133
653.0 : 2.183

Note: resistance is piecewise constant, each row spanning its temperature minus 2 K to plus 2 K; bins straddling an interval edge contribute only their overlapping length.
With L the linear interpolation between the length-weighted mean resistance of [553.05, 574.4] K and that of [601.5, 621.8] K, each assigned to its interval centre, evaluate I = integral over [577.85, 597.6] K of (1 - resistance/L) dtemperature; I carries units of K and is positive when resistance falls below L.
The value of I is 9.3 K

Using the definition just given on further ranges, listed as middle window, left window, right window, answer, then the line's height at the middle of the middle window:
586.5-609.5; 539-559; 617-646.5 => 8.4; 2.04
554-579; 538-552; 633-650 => 4.7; 1.9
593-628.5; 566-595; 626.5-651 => -3.1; 1.6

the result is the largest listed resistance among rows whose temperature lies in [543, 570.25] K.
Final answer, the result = 2.175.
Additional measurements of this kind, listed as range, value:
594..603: 1.589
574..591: 0.966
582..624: 2.051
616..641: 2.195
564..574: 1.584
